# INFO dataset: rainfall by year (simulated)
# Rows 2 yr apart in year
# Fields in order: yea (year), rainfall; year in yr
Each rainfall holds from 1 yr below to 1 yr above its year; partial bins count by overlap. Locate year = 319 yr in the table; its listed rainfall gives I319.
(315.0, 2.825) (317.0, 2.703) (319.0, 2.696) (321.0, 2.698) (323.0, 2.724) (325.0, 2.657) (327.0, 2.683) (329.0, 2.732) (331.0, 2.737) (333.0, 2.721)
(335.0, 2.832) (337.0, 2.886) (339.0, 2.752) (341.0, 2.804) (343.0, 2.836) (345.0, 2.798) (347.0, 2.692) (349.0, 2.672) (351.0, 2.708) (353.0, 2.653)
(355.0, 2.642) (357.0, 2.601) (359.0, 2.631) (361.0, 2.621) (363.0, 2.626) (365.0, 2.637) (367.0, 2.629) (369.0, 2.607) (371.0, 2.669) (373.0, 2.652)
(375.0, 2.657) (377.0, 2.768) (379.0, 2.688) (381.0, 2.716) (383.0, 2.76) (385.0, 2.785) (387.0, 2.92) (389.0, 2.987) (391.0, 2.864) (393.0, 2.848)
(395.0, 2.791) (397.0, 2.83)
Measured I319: 2.696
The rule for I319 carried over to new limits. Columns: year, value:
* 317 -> 2.703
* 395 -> 2.791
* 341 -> 2.804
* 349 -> 2.672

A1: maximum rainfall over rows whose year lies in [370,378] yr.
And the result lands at 2.768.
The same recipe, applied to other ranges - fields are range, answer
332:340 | 2.886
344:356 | 2.798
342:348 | 2.836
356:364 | 2.631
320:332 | 2.737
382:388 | 2.92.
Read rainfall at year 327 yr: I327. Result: 2.683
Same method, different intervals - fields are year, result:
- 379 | 2.688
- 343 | 2.836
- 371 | 2.669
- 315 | 2.825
